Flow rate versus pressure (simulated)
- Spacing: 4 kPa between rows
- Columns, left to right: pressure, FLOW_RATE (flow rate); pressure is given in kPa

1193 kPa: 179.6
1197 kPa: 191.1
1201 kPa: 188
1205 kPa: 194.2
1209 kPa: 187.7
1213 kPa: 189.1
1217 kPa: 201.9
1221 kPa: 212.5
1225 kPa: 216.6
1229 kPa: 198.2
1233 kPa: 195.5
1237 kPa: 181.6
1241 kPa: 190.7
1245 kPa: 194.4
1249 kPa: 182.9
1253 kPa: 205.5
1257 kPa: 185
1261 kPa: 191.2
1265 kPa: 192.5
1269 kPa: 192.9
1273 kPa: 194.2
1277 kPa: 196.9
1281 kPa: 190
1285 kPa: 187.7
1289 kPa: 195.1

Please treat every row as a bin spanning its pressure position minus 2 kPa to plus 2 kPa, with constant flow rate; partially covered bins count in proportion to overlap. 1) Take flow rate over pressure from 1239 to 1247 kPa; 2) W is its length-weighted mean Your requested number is 193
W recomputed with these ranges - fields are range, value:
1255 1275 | 191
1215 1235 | 205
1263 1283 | 193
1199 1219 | 192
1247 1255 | 194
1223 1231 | 207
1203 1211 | 191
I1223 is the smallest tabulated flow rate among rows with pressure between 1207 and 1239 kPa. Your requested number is 181.6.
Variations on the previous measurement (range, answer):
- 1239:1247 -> 190.7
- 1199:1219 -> 187.7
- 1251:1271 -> 185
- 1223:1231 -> 198.2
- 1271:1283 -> 190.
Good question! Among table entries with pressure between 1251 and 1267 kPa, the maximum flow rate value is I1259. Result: 205.5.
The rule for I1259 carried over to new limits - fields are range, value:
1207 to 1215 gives 189.1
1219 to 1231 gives 216.6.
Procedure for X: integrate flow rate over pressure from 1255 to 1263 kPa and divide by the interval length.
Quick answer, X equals 188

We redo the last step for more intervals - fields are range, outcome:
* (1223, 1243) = 197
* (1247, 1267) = 191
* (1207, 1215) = 188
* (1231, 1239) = 189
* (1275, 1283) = 193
